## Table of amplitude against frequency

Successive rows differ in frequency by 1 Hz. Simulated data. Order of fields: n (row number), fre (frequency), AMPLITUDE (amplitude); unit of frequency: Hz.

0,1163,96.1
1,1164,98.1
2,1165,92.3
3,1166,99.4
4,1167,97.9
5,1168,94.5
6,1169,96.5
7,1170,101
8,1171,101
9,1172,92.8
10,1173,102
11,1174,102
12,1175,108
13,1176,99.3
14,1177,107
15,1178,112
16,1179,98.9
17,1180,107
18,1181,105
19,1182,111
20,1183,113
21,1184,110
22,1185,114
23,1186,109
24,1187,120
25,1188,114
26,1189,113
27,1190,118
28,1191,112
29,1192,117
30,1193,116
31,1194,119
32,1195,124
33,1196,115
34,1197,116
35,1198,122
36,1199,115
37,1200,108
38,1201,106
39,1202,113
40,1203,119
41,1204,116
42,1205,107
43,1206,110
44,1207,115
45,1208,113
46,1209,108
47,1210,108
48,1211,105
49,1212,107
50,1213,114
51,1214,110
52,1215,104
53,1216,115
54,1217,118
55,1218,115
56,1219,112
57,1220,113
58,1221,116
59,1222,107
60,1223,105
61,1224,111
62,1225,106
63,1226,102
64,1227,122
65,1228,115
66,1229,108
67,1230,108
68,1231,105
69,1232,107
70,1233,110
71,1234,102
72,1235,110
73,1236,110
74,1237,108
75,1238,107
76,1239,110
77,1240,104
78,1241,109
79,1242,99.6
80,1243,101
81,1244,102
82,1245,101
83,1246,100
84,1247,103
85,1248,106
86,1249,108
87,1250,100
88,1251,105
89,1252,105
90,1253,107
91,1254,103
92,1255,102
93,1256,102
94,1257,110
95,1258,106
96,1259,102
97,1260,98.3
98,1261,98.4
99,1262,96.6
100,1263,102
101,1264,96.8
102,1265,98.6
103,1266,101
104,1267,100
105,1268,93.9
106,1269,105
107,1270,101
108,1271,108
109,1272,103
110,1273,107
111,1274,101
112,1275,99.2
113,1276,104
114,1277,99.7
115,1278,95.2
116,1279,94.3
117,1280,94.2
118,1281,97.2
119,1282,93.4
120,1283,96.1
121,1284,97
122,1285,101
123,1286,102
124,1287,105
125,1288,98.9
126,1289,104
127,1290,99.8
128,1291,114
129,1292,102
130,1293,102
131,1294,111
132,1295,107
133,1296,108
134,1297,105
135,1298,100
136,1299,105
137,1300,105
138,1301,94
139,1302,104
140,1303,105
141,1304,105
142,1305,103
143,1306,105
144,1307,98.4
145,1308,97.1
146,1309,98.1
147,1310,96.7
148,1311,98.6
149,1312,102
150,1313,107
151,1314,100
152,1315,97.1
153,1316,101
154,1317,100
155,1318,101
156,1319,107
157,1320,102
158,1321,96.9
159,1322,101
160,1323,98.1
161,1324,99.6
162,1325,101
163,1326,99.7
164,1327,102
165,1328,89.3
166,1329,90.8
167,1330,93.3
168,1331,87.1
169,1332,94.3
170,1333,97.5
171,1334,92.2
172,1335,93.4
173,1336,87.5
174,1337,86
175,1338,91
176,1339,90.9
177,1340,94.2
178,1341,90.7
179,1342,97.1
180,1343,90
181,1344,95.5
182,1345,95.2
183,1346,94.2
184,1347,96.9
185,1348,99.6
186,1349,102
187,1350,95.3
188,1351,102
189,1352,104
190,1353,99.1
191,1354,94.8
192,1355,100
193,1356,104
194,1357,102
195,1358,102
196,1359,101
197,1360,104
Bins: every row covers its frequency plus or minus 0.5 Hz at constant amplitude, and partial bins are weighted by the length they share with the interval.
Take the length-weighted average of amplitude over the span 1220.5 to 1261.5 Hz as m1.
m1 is 106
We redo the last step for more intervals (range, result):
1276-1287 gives 97.7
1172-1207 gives 111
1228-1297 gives 103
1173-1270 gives 108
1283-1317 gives 102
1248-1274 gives 102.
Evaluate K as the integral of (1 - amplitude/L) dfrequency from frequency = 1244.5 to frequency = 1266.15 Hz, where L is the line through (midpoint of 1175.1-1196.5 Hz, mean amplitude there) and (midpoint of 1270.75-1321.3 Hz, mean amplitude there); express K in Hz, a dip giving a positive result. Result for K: 0.6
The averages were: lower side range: 112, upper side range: 102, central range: 102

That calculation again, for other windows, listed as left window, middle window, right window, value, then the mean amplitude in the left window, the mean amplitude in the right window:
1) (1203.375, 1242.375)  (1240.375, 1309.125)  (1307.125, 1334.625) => 1.0 Hz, 110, 98.1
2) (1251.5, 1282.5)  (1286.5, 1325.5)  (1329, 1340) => -2.8 Hz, 101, 91.4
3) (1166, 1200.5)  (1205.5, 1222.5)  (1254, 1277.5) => -0.8 Hz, 109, 102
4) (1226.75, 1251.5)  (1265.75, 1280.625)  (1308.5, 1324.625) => 0.5 Hz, 106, 100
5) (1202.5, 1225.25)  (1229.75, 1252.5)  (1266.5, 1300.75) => 0.5 Hz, 111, 102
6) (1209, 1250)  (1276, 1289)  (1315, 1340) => 0.4 Hz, 108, 95.9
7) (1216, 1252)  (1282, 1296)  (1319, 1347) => -0.3 Hz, 108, 94.7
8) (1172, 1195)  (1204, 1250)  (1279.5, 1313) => -0.6 Hz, 110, 102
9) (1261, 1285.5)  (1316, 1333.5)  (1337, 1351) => -0.3 Hz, 99.4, 94.8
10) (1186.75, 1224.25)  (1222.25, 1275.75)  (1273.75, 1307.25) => 1.4 Hz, 113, 102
